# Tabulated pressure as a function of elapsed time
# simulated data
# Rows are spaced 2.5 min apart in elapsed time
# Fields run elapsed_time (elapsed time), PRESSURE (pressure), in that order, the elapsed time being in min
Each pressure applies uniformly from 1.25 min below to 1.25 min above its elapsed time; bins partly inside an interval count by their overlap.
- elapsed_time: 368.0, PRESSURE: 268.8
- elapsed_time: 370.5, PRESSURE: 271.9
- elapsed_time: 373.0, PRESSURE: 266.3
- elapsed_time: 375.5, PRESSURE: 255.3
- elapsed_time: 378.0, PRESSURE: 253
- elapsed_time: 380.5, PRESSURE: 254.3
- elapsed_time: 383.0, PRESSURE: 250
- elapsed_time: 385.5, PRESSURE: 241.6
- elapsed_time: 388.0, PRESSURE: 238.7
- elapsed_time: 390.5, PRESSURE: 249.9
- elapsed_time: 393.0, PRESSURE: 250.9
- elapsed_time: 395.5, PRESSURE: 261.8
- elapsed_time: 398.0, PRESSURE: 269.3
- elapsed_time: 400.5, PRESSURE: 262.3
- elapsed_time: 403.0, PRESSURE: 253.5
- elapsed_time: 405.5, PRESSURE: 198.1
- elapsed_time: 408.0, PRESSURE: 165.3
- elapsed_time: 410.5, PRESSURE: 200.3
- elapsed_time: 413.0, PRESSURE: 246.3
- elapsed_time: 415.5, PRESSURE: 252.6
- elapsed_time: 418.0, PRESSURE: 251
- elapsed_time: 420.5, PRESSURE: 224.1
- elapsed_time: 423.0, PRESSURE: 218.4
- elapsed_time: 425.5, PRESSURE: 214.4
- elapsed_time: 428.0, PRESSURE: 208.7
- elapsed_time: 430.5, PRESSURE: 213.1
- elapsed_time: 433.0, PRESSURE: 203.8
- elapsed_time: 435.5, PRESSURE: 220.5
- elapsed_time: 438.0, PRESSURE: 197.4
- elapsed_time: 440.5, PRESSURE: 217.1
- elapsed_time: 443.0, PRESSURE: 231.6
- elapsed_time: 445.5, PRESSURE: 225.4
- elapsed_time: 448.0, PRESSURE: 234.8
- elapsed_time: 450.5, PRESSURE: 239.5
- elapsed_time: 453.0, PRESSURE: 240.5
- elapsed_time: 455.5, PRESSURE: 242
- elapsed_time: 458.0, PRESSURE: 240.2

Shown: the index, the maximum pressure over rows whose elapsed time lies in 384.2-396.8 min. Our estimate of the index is 261.8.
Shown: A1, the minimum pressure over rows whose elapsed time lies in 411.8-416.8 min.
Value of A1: 246.3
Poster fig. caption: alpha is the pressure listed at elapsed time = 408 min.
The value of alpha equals 165.3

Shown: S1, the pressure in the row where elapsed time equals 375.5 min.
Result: 255.3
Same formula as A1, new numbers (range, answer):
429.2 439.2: 197.4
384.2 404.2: 238.7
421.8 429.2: 208.7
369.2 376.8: 255.3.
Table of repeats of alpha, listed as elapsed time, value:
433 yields 203.8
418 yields 251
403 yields 253.5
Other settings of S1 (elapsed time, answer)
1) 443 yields 231.6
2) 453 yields 240.5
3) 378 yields 253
